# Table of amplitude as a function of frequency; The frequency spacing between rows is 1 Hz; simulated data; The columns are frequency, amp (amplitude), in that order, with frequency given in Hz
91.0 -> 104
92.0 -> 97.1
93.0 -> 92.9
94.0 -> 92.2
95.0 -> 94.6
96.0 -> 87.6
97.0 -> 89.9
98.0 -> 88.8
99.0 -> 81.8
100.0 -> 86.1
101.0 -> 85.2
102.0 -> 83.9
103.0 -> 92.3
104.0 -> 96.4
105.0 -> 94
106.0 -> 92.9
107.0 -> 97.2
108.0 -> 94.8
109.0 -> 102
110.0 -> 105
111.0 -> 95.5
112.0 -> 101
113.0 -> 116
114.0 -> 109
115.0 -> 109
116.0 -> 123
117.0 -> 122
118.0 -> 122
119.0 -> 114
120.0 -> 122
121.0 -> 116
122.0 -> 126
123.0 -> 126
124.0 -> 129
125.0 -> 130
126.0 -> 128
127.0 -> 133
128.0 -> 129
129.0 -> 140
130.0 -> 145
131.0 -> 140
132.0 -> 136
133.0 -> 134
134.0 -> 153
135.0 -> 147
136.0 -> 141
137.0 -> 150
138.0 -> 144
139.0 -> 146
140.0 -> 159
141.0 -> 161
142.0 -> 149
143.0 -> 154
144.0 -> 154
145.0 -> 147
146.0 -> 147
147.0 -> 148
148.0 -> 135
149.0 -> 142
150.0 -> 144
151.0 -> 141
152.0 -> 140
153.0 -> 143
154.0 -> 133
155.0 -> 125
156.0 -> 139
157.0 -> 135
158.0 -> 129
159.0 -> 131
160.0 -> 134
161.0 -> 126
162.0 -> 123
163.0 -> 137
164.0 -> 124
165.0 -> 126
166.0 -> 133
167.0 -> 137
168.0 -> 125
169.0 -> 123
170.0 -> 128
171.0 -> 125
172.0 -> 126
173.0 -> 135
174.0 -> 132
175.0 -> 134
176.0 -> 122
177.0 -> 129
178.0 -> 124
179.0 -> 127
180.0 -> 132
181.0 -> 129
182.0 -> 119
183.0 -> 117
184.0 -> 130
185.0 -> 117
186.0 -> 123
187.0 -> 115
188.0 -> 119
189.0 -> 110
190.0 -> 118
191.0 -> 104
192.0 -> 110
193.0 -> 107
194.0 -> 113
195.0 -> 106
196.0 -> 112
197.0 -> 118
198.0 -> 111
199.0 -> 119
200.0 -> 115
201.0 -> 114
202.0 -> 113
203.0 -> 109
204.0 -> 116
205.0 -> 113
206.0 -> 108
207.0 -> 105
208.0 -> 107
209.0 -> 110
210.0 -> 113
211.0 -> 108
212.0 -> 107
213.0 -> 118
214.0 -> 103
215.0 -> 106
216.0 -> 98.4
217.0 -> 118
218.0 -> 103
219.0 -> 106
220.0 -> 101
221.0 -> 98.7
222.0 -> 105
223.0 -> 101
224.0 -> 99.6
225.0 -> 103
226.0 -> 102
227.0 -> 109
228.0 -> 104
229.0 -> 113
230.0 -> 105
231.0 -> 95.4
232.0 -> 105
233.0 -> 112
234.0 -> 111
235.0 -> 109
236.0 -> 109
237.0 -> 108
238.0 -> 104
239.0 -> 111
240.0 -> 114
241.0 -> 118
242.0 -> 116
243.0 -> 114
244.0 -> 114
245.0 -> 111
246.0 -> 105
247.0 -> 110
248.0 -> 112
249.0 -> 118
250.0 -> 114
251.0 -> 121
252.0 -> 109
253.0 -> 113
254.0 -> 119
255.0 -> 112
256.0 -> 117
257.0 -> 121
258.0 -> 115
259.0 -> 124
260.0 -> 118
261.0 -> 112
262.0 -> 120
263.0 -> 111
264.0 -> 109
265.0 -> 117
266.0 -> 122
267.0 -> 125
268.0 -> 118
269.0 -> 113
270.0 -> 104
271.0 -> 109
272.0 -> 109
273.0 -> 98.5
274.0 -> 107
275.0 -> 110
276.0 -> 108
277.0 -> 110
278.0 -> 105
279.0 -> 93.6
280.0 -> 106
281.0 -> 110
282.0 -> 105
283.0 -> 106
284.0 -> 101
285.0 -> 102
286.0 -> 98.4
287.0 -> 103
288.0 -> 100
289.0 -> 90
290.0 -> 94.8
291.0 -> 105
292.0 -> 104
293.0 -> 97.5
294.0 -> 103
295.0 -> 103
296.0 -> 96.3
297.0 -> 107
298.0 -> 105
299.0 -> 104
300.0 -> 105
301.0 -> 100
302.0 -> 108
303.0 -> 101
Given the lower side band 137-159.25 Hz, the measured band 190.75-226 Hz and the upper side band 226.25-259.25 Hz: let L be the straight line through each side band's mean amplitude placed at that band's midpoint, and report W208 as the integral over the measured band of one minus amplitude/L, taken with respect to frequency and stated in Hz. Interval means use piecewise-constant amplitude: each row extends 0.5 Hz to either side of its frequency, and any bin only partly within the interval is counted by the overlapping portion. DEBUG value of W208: 4.2 Hz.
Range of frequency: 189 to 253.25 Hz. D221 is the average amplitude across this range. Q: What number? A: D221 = 109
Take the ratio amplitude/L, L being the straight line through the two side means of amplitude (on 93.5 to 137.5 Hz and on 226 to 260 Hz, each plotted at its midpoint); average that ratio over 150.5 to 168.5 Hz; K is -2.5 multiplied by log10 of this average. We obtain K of -0.171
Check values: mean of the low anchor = 114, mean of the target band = 132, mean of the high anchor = 112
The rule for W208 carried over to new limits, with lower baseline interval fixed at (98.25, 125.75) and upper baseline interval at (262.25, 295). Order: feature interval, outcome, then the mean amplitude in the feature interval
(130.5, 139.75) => -3.3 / 144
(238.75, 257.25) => -1.4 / 114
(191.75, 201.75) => -0.6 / 113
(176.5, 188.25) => -1.9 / 124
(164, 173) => -1.8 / 128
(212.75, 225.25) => 0.2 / 104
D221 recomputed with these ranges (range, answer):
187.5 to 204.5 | 113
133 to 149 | 148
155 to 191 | 126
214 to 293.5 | 109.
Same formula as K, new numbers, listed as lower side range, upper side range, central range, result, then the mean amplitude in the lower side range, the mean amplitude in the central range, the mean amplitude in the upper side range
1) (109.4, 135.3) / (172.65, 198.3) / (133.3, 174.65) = -0.13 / 125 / 138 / 120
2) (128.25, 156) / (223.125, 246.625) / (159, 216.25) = 0.07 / 144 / 119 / 108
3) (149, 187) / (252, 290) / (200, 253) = 0.09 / 130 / 109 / 110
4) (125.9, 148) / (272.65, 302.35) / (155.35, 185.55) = 0.06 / 145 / 128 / 103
